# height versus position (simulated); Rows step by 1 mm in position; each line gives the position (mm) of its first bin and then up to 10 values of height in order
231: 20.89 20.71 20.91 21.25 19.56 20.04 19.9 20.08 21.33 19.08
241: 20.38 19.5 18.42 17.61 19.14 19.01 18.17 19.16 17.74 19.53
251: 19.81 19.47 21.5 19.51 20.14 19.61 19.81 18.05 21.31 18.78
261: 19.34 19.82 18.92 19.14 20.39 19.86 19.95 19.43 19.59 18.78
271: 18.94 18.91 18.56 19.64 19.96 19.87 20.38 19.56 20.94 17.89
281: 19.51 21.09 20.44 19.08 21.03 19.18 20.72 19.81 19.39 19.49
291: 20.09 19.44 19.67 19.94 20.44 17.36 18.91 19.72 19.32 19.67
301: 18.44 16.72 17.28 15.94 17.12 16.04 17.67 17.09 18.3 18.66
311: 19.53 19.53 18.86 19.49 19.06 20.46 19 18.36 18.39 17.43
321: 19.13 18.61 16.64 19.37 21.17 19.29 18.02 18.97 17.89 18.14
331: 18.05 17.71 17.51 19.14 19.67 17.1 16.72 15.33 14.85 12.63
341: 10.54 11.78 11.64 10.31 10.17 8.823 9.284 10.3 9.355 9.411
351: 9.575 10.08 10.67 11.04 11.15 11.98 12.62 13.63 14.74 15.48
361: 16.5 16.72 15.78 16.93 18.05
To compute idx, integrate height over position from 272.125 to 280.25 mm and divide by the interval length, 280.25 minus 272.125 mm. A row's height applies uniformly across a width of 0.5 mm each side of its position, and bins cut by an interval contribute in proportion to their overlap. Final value 19.6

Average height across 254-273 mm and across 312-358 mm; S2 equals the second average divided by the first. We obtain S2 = 0.78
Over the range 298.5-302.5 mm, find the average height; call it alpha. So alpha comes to 18.5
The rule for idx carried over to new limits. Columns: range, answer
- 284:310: 18.8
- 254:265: 19.5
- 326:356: 13.7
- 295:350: 16.8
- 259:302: 19.5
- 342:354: 10.1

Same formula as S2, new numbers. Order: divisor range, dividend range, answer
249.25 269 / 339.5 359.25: 0.56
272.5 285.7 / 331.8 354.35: 0.64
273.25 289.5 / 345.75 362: 0.59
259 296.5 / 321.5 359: 0.73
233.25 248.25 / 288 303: 0.98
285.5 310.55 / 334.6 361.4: 0.66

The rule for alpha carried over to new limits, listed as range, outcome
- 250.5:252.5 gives 19.6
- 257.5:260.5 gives 19.4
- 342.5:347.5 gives 10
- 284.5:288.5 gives 20.2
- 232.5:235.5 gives 20.6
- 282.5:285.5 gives 20.2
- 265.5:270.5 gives 19.5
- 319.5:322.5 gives 18.4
